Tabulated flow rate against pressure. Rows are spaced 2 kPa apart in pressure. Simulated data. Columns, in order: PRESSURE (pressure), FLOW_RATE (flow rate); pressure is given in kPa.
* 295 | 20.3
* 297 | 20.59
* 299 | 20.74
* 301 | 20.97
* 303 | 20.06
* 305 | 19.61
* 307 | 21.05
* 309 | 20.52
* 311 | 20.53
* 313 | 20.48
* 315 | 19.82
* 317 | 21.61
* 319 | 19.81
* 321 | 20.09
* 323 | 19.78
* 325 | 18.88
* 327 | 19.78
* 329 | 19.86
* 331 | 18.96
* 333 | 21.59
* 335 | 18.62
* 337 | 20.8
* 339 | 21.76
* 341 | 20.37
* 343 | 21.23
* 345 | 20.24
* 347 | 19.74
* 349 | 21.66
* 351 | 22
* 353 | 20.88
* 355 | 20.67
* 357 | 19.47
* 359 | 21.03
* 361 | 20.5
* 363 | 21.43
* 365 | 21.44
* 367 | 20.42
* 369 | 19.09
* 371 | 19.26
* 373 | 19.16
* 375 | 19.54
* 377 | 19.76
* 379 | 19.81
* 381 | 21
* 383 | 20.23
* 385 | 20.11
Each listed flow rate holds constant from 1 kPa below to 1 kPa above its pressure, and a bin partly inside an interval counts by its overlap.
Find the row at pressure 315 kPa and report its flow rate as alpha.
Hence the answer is 19.82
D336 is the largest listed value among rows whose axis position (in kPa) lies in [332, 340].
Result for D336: 21.76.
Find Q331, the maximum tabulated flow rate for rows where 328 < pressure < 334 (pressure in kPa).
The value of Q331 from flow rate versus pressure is 21.59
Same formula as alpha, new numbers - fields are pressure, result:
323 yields 19.78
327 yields 19.78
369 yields 19.09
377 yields 19.76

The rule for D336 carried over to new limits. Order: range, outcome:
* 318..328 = 20.09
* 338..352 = 22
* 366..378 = 20.42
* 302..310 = 21.05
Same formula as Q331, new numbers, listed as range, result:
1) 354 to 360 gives 21.03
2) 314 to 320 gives 21.61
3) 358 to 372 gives 21.44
